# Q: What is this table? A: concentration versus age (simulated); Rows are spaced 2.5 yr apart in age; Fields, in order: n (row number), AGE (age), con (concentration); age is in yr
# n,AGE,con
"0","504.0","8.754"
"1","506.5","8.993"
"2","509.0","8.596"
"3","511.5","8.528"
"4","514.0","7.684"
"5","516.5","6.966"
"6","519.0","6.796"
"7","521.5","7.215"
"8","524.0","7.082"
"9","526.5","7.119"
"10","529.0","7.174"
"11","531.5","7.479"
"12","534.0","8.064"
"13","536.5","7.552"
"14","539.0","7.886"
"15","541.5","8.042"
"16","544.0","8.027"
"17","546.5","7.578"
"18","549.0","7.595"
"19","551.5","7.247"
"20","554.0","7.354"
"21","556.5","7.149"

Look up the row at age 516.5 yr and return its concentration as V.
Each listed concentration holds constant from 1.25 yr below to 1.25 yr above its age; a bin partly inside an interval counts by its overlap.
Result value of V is 6.966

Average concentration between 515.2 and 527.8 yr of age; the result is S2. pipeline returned 7.04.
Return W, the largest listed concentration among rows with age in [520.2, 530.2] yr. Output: 7.215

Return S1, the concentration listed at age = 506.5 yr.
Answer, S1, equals 8.993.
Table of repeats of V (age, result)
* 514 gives 7.684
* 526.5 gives 7.119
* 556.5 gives 7.149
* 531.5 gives 7.479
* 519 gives 6.796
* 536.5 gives 7.552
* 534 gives 8.064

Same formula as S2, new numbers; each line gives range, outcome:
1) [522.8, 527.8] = 7.1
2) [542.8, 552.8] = 7.61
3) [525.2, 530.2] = 7.15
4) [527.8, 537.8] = 7.57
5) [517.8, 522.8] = 7.01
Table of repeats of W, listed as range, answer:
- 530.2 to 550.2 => 8.064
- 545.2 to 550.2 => 7.595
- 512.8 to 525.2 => 7.684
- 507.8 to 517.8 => 8.596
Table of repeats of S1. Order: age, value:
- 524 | 7.082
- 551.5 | 7.247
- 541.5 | 8.042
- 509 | 8.596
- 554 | 7.354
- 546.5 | 7.578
